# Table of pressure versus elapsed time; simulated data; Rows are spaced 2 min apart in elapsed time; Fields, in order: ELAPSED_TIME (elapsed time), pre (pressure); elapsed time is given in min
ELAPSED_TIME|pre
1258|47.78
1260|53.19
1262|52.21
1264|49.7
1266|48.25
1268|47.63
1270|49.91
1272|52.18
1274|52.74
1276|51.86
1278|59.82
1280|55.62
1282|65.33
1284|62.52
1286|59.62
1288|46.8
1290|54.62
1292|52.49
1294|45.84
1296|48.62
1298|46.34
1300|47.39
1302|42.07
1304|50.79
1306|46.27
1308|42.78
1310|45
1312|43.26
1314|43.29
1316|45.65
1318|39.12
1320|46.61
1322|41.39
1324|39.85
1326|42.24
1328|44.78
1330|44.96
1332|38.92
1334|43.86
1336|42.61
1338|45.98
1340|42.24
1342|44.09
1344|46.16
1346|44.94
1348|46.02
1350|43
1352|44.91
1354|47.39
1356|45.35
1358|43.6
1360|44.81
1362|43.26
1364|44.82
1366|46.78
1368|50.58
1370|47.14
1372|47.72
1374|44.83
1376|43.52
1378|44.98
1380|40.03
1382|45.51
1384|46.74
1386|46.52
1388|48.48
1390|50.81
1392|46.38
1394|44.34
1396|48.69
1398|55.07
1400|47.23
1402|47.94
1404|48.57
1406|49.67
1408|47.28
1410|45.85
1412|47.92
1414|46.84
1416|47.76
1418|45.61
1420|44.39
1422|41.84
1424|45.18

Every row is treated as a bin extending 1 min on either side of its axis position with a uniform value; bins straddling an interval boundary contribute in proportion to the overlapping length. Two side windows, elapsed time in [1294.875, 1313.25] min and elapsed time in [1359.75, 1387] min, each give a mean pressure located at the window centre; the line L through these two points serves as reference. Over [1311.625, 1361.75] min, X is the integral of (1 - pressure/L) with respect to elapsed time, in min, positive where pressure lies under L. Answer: 2.1 min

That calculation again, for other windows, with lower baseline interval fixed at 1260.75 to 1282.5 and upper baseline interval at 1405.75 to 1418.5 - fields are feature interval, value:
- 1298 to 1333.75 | 5.1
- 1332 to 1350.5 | 2.2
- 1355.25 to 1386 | 2.2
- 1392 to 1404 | -0.2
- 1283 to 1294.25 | -0.4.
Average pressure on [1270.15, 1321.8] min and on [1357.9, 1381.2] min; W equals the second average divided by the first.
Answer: 0.9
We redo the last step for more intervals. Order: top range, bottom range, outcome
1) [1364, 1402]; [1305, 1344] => 1.08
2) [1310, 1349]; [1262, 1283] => 0.82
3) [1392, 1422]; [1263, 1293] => 0.88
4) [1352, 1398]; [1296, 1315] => 1.02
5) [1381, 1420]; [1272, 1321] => 0.96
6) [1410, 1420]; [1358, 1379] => 1.02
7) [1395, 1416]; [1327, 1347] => 1.11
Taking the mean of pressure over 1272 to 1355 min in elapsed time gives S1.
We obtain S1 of 47.3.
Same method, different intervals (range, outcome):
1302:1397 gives 44.9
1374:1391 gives 45.8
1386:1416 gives 48.1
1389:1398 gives 48.4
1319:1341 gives 43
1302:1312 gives 45.5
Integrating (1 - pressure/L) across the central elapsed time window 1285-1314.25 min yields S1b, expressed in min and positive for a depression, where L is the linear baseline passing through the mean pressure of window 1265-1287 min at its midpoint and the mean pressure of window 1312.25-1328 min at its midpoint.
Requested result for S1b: 0.44 min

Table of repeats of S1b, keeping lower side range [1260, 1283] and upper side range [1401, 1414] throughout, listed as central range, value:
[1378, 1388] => 0.7 min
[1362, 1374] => 0.6 min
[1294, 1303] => 1.0 min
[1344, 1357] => 1.2 min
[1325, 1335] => 1.6 min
